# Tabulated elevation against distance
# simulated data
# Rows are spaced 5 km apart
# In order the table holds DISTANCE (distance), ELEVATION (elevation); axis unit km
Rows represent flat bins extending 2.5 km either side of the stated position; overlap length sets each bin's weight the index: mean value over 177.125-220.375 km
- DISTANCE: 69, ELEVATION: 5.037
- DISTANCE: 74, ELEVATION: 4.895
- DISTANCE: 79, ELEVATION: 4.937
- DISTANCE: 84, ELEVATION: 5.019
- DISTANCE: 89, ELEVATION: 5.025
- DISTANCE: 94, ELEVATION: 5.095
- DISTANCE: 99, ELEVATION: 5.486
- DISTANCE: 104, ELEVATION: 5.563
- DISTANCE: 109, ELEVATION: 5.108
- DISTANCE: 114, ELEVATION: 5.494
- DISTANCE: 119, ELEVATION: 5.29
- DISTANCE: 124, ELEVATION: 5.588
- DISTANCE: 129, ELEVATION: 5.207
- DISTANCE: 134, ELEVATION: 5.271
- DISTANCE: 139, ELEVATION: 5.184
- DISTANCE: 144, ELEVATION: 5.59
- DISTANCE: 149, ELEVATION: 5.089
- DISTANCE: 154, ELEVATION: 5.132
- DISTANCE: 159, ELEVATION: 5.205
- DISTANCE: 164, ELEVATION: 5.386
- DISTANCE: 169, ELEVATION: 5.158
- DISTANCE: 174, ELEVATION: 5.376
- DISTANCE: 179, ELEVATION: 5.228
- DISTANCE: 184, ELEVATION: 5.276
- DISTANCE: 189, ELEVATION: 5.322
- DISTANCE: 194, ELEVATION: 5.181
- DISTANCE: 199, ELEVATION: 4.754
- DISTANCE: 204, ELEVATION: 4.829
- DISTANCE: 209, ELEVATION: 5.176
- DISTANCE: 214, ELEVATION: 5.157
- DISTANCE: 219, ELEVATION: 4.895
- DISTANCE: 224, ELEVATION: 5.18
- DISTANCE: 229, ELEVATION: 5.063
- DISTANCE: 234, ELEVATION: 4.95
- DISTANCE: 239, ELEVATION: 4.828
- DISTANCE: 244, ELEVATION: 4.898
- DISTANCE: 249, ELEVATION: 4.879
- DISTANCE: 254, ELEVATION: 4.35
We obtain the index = 5.09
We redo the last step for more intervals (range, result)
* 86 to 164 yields 5.29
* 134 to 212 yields 5.19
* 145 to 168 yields 5.23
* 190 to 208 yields 4.98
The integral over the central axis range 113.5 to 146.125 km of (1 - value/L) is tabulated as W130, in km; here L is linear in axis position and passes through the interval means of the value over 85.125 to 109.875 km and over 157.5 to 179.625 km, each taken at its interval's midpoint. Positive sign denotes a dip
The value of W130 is -0.6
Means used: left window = 5.25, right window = 5.28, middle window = 5.37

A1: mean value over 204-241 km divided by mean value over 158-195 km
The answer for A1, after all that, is 1.0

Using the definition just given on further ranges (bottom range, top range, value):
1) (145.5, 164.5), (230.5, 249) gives 0.94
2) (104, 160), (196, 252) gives 0.94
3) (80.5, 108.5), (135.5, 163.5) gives 1.01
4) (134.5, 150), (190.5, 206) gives 0.93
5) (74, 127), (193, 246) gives 0.95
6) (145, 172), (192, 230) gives 0.96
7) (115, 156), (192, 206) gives 0.93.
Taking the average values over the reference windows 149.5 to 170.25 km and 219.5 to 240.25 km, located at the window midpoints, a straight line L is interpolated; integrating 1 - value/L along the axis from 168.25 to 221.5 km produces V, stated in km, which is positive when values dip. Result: -0.1 km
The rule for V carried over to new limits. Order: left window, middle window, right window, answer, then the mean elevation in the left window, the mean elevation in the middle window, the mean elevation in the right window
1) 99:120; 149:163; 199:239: 0.1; 5.38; 5.18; 5.01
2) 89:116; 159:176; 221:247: -0.5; 5.32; 5.29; 4.98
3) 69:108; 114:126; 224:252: -0.8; 5.14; 5.44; 4.94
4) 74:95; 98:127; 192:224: -2.4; 5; 5.41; 5.01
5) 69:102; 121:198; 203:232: -3.0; 5.08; 5.27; 5.06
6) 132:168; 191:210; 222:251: 0.4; 5.26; 4.98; 4.96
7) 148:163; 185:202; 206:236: 0.1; 5.17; 5.09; 5.07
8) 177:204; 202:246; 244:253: -0.6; 5.12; 5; 4.8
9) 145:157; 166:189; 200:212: -0.9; 5.17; 5.27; 4.98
